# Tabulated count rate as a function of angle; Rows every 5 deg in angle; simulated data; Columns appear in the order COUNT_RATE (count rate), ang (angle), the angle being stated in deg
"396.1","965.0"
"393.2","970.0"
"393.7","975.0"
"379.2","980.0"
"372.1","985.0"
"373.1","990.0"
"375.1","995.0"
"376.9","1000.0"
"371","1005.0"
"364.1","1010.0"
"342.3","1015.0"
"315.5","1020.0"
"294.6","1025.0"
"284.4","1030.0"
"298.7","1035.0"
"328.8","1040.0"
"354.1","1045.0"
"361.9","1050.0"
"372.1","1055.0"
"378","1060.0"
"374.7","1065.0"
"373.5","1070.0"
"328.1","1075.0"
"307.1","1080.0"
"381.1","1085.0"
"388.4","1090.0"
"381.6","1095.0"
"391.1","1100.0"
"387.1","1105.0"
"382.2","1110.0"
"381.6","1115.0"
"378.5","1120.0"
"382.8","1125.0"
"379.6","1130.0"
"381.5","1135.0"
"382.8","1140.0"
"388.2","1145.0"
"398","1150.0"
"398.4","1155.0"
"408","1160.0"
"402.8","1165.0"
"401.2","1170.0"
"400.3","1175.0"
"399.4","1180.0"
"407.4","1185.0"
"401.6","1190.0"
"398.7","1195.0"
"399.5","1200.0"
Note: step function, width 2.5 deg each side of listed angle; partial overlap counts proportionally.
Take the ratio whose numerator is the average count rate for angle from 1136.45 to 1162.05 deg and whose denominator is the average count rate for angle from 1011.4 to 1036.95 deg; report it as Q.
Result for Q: 1.27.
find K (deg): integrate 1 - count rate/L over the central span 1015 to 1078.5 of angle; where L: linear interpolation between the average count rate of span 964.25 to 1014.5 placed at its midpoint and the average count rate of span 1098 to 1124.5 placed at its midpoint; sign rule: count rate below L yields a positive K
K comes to 7.0 deg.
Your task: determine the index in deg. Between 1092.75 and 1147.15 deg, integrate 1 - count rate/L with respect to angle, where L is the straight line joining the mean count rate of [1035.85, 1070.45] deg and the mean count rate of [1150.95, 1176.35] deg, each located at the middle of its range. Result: 0.3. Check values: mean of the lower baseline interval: 360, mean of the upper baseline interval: 402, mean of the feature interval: 383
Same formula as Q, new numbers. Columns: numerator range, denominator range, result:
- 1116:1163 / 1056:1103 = 1.06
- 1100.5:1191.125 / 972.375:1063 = 1.11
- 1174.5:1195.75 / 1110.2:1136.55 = 1.05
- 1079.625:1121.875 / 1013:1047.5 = 1.20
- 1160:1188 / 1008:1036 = 1.27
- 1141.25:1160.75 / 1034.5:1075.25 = 1.11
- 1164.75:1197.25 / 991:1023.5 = 1.13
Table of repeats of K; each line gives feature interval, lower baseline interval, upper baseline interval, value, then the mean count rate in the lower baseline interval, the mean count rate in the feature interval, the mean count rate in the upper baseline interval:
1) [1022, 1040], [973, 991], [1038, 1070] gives 3.4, 380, 298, 363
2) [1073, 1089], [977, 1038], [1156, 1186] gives 1.2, 346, 344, 403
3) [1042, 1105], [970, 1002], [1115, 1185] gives 3.3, 380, 367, 393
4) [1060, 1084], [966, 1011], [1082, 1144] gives 1.9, 379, 351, 383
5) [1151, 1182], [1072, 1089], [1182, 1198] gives -0.9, 344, 402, 402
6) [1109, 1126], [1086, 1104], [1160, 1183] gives 0.4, 387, 381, 402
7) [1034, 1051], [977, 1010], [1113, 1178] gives 1.9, 374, 337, 391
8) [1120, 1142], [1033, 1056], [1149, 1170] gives 0.3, 342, 381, 402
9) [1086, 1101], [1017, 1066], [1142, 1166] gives -0.9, 335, 386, 399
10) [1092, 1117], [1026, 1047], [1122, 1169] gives -1.6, 314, 385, 392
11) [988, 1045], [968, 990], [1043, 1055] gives 5.0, 383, 339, 361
